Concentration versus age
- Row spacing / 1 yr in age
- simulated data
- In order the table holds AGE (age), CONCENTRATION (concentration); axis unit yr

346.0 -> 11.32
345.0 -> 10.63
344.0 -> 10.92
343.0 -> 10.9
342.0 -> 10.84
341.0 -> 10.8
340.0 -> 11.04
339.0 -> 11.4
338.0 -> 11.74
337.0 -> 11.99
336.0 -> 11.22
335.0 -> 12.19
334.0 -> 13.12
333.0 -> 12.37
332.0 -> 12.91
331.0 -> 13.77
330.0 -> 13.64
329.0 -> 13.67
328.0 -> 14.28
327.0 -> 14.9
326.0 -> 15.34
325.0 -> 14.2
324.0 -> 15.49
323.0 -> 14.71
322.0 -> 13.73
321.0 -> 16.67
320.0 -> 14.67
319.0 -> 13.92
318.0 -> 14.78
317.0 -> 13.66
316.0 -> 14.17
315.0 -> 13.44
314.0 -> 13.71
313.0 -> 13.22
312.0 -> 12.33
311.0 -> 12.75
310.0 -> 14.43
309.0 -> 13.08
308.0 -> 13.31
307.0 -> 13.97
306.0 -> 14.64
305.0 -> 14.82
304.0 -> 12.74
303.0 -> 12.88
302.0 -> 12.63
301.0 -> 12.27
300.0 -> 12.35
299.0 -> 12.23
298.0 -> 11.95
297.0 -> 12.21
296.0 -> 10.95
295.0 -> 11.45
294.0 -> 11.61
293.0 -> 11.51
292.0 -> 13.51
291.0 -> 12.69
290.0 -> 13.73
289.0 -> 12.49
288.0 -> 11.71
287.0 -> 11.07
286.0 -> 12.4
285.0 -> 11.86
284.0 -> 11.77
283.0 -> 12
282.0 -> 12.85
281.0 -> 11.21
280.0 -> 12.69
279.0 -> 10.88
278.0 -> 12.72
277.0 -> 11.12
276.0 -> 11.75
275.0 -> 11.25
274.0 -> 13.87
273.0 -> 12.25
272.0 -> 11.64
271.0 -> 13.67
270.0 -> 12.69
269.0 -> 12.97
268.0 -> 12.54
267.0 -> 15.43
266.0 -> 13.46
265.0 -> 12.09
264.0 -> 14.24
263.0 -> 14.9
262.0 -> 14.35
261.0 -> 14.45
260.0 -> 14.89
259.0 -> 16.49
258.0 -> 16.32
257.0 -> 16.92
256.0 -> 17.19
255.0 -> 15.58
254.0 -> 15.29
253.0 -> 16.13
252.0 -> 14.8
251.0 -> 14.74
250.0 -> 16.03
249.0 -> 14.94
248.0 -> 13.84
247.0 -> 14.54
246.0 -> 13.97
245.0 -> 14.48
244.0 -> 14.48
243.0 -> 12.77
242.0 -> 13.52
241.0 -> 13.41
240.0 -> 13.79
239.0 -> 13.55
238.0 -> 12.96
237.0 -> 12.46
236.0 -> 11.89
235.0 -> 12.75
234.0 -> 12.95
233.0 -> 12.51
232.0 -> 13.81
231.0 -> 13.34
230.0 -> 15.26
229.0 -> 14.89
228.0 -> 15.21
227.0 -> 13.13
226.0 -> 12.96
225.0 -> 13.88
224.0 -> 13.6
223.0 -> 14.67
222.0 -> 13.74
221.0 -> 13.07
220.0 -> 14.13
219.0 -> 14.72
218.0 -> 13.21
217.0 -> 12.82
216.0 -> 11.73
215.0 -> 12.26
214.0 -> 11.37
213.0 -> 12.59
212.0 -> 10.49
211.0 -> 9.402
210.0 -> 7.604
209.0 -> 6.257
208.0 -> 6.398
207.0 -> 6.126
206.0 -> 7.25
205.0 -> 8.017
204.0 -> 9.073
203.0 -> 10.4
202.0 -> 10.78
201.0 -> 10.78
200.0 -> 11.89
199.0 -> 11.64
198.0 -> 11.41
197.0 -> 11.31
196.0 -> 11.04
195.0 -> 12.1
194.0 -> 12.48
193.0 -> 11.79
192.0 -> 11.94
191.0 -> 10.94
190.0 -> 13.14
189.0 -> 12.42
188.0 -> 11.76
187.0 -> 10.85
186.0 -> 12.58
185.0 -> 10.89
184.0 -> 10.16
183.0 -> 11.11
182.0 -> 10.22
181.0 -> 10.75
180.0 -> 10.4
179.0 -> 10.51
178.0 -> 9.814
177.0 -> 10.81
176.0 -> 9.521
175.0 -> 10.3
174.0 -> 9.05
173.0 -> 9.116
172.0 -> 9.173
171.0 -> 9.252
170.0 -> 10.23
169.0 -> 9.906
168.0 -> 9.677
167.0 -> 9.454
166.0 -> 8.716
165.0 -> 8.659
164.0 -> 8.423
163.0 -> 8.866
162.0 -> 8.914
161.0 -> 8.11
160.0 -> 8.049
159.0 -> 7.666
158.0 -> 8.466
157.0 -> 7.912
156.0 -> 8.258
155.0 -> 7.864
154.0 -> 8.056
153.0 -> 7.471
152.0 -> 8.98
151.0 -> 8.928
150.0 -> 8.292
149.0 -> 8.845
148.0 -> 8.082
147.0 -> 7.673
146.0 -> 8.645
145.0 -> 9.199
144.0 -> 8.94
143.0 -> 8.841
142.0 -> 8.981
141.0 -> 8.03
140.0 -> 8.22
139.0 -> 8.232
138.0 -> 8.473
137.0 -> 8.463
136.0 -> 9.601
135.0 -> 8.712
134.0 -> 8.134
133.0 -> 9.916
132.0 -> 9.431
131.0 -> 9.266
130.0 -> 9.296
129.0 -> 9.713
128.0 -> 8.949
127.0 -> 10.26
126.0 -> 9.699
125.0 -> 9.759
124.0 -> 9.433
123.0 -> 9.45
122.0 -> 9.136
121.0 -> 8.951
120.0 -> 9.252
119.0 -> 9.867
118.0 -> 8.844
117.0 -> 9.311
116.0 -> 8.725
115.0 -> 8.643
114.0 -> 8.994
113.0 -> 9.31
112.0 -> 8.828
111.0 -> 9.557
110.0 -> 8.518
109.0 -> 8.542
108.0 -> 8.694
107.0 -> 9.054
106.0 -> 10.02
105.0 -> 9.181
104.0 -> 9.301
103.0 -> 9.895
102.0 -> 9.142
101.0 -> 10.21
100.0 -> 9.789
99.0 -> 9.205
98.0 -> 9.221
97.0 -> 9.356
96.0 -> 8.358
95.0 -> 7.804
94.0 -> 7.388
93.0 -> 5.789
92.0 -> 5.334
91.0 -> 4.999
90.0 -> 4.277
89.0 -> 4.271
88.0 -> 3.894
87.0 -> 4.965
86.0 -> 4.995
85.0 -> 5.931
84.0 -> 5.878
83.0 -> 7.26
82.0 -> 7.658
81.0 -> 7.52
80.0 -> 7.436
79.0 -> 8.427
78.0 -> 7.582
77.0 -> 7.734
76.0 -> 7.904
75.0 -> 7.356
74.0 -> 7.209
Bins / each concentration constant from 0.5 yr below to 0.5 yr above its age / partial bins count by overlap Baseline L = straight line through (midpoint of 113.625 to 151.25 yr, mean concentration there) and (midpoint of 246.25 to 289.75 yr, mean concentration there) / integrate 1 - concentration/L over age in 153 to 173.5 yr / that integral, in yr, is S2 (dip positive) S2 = 2.7 yr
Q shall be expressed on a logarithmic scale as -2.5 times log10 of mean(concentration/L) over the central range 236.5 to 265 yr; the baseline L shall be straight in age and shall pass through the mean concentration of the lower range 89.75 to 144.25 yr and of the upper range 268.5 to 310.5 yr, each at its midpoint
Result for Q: -0.25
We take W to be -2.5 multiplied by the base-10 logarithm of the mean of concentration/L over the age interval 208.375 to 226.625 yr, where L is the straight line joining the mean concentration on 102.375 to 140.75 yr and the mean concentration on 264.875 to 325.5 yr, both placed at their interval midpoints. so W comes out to -0.08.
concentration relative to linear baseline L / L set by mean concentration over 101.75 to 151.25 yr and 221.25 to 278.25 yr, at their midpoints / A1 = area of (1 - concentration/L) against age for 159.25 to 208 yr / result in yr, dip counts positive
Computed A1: 4.91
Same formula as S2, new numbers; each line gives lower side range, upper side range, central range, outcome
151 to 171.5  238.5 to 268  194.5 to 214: 2.8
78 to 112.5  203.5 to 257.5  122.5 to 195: 4.5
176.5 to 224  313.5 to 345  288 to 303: 0.4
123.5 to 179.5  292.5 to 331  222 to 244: -4.4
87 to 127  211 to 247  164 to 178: 1.9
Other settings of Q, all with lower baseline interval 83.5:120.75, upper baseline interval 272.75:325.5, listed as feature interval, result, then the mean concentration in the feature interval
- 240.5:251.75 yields -0.22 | 14.3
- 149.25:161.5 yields 0.14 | 8.18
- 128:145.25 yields -0.01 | 8.91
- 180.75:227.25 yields -0.07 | 11.3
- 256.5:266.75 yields -0.23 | 14.8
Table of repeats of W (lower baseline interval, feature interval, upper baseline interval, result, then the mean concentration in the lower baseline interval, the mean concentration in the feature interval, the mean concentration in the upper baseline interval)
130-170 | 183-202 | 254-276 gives -0.09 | 8.65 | 11.6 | 14.1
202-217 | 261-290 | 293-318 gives -0.07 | 9.38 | 12.6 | 13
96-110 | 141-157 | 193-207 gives 0.17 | 9.29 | 8.44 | 10.5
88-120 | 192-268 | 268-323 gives -0.14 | 8.34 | 12.9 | 12.8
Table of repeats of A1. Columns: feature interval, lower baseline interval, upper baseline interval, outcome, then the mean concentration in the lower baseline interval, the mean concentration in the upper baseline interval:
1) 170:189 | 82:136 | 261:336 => -0.52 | 8.36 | 13.1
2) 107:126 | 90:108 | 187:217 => -0.83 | 8.36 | 10.5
